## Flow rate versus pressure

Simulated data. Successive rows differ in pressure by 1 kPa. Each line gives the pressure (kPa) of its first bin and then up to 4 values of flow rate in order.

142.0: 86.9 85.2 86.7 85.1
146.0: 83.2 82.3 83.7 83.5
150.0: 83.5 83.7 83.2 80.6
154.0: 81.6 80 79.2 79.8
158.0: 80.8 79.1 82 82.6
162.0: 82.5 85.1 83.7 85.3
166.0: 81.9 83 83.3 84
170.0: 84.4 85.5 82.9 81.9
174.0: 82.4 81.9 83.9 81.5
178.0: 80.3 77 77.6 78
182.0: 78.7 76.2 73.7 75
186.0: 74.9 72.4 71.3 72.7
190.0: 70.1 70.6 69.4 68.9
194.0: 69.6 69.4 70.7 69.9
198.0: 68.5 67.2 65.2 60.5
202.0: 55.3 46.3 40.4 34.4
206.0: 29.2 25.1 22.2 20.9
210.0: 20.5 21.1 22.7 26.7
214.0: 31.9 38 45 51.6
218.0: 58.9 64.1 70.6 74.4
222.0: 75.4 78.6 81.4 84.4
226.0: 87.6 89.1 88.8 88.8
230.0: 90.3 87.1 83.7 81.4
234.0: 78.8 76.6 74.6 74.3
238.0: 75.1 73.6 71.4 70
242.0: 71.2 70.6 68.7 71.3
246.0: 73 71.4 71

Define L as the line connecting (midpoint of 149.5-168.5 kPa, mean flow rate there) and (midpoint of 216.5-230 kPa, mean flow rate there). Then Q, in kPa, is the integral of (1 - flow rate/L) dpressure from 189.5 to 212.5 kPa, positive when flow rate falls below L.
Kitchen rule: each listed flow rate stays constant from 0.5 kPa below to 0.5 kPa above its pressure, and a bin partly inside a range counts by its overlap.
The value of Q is 8.3 kPa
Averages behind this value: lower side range 82.2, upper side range 77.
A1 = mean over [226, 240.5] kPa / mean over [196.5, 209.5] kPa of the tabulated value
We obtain 1.74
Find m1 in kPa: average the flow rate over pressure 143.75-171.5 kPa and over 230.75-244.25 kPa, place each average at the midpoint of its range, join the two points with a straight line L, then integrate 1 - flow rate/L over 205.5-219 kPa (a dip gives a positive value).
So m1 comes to 7.76 kPa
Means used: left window 82.8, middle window 33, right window 75.4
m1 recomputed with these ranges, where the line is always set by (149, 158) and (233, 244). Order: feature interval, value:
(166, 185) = -0.3 kPa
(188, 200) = 1.3 kPa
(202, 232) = 7.9 kPa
